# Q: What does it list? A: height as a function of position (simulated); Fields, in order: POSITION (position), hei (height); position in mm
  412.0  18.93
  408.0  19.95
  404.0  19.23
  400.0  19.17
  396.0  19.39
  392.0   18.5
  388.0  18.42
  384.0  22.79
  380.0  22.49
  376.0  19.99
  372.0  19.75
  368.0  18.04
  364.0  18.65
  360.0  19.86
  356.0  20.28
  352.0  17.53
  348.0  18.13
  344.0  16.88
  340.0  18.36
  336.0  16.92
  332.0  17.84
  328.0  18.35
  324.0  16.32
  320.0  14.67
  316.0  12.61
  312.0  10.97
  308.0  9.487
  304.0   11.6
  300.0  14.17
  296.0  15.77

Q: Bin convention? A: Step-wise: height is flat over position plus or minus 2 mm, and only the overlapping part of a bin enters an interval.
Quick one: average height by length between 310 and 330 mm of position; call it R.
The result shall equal 14.6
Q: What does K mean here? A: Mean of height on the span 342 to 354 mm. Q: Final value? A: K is 17.5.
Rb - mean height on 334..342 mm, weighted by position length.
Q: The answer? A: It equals 17.6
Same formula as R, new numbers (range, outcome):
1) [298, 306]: 12.9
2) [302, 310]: 10.5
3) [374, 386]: 21.8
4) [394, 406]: 19.3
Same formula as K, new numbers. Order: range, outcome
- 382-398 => 19.8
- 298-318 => 11.8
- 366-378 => 19.3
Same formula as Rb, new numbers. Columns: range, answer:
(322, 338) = 17.4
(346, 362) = 18.9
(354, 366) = 19.6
